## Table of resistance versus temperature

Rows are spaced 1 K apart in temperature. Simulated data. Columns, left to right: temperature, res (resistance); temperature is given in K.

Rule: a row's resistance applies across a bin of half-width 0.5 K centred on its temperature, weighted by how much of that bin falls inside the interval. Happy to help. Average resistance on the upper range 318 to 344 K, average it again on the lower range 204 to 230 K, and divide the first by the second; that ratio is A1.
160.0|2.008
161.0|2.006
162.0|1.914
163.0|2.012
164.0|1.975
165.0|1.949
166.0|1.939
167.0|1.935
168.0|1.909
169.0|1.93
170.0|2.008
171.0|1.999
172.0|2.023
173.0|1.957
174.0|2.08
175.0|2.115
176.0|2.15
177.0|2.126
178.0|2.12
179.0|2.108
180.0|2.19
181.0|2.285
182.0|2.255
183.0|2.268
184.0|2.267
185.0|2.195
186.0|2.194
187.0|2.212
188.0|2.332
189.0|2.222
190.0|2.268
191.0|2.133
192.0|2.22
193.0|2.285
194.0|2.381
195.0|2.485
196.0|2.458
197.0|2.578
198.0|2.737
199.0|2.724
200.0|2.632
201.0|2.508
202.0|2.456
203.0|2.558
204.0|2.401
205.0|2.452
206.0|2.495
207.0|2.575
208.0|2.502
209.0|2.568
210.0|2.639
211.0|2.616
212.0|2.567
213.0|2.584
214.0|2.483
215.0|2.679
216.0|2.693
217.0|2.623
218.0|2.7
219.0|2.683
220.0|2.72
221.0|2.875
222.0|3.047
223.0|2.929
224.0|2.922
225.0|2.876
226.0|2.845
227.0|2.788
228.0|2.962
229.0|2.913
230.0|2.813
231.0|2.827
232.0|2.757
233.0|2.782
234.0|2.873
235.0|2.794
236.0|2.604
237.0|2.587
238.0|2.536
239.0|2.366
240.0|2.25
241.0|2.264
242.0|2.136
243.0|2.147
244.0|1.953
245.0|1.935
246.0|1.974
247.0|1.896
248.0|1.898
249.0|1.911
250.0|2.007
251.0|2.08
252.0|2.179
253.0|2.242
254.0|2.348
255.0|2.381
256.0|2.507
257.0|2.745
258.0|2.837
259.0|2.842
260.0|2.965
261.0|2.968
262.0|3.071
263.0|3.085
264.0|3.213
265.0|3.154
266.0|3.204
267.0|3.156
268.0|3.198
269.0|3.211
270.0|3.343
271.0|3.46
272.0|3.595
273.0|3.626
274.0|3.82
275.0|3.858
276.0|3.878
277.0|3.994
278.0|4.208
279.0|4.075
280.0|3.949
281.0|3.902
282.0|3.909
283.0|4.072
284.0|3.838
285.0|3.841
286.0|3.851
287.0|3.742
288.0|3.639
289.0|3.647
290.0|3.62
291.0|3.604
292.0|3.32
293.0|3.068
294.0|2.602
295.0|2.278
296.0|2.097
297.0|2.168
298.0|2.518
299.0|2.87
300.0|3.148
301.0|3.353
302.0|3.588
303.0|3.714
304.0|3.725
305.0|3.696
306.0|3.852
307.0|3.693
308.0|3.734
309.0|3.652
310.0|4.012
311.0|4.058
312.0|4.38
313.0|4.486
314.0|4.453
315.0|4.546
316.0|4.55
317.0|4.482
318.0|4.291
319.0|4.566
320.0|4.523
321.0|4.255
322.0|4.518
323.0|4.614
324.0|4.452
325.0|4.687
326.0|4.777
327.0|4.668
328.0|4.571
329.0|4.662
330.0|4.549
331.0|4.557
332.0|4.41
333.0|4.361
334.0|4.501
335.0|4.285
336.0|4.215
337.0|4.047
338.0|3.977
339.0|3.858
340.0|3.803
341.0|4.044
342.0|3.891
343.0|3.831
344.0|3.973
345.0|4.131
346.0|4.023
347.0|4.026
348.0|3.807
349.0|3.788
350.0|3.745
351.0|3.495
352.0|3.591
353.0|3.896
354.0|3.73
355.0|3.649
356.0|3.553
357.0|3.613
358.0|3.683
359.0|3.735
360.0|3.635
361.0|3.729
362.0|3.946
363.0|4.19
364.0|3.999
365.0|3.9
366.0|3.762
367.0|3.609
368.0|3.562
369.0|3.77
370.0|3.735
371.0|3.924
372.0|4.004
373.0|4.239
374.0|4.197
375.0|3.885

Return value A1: 1.60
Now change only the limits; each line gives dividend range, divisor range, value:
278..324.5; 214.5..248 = 1.45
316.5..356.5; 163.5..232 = 1.72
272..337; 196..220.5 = 1.51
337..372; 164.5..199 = 1.74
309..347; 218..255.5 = 1.73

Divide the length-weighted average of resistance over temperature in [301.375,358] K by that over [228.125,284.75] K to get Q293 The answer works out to 1.41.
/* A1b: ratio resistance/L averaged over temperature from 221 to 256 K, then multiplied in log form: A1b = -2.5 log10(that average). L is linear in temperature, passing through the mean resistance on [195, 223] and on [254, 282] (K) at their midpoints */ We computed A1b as 0.19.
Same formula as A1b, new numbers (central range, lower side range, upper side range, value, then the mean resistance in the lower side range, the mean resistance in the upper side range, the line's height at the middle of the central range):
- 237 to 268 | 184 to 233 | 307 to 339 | 0.30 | 2.58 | 4.36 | 3.27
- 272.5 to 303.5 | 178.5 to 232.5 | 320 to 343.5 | 0.07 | 2.55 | 4.33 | 3.71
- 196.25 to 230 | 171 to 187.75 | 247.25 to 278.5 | -0.08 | 2.16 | 2.99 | 2.49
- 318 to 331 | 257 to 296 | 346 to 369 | -0.25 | 3.44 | 3.76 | 3.63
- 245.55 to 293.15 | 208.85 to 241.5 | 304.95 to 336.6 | 0.10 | 2.7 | 4.35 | 3.47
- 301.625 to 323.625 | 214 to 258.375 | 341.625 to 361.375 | -0.23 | 2.52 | 3.78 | 3.35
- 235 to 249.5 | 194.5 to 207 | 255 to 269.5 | 0.28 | 2.54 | 2.99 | 2.84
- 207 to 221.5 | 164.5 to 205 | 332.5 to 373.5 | -0.04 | 2.24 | 3.88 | 2.53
